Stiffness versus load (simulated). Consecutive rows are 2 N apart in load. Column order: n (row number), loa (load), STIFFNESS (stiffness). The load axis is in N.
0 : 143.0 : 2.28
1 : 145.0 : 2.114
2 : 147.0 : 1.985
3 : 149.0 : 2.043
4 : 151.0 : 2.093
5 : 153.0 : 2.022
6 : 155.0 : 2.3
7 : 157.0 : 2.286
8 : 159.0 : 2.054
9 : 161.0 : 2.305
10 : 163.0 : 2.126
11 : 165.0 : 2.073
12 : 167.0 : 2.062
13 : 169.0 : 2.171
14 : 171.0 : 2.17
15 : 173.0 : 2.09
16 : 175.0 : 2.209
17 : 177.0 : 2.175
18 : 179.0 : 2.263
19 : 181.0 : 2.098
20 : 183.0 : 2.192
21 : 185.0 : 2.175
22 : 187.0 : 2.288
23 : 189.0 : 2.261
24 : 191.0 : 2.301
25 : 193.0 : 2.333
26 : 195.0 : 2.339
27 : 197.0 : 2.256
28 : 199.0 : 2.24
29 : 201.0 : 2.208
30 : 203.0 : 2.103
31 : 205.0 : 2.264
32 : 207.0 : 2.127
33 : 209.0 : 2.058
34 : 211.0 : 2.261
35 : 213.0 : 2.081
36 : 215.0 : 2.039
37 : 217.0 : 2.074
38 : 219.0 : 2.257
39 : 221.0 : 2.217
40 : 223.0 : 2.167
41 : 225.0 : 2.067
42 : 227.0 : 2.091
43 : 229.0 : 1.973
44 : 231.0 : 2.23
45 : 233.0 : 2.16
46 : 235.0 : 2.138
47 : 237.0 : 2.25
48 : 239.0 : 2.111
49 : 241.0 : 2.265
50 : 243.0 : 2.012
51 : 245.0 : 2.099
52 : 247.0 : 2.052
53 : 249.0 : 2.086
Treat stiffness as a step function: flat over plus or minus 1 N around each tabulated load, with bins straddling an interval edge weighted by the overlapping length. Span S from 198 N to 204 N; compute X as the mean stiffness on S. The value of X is 2.18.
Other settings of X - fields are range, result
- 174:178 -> 2.19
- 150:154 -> 2.06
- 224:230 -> 2.04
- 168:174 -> 2.14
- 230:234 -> 2.2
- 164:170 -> 2.1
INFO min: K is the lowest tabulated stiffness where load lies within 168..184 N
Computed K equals 2.09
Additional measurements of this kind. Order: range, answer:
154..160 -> 2.054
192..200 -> 2.24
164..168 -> 2.062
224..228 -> 2.067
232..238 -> 2.138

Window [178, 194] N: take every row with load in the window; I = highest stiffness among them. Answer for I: 2.333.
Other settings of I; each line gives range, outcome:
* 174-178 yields 2.209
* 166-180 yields 2.263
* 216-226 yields 2.257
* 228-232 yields 2.23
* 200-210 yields 2.264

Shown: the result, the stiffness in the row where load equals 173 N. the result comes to 2.09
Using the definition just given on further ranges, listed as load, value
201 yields 2.208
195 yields 2.339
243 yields 2.012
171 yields 2.17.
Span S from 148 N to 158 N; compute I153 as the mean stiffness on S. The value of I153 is 2.15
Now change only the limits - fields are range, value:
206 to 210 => 2.09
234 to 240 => 2.17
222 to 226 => 2.12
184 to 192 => 2.26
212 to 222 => 2.13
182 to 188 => 2.22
